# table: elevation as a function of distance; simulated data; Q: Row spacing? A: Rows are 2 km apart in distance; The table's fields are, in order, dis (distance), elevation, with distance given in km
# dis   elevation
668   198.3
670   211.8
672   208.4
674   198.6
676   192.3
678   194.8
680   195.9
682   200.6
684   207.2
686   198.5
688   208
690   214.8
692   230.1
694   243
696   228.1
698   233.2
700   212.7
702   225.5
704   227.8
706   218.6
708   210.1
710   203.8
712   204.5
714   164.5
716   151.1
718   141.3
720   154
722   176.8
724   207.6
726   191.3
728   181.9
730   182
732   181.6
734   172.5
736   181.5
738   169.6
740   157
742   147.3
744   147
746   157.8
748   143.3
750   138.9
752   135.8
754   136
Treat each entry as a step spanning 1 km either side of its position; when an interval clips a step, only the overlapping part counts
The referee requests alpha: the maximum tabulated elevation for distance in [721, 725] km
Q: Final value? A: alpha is 207.6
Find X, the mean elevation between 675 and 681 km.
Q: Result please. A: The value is 194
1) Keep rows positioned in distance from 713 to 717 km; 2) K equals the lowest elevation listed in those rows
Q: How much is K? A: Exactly 151.1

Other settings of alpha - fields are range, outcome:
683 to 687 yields 207.2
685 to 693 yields 230.1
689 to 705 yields 243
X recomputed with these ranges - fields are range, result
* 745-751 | 147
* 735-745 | 160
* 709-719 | 173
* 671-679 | 199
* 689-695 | 229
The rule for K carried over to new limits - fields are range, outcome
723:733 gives 181.6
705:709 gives 210.1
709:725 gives 141.3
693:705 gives 212.7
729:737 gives 172.5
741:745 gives 147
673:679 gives 192.3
